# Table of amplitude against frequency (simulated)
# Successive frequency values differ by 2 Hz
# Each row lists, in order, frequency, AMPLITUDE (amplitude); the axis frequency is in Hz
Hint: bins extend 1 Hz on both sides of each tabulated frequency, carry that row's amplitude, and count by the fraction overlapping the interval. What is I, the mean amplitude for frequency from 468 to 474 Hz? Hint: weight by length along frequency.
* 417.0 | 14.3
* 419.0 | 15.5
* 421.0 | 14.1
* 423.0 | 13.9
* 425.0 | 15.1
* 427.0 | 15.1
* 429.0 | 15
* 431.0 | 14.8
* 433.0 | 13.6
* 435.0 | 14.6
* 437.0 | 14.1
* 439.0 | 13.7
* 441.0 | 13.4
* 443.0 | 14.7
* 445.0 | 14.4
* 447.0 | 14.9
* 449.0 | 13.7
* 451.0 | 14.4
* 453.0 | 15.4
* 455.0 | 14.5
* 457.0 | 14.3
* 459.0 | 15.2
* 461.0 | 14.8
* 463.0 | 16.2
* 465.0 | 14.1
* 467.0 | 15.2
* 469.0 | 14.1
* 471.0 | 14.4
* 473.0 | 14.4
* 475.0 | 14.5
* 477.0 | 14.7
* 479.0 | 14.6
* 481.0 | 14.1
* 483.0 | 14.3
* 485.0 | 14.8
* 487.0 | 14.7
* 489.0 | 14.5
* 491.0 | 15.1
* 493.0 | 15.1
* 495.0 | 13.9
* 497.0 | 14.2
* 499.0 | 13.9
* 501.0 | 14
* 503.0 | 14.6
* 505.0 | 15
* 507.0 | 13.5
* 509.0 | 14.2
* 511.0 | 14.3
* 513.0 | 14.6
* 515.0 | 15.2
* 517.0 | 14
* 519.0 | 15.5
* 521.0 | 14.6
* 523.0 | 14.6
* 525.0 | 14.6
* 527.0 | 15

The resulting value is 14.3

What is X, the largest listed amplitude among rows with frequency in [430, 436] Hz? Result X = 14.8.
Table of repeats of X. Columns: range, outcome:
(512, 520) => 15.5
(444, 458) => 15.4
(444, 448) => 14.9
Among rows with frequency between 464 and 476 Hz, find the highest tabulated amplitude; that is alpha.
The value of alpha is 15.2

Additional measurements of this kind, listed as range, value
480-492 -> 15.1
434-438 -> 14.6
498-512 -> 15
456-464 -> 16.2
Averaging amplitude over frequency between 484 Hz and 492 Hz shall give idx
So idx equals 14.8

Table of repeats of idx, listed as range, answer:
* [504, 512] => 14.2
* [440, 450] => 14.2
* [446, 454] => 14.6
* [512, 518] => 14.6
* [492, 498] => 14.4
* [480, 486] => 14.4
